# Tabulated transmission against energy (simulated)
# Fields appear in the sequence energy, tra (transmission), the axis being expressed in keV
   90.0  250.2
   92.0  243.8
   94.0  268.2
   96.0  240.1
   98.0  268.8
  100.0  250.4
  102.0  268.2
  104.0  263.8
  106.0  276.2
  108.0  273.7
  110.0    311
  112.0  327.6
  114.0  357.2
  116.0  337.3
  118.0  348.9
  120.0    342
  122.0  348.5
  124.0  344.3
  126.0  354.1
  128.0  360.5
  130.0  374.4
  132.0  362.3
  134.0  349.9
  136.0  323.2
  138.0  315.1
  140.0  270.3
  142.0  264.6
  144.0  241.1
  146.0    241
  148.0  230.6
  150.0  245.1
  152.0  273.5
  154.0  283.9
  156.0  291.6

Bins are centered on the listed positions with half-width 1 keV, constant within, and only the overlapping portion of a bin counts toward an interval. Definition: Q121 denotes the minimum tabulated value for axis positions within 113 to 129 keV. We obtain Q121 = 337.3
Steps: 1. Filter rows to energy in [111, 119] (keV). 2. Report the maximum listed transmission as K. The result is 357.2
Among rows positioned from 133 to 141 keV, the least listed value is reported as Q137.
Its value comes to 270.3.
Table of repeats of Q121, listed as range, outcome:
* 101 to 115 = 263.8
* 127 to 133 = 360.5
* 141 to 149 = 230.6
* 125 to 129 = 354.1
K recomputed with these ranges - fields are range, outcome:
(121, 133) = 374.4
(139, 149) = 270.3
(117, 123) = 348.9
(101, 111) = 311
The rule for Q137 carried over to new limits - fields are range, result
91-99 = 240.1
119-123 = 342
